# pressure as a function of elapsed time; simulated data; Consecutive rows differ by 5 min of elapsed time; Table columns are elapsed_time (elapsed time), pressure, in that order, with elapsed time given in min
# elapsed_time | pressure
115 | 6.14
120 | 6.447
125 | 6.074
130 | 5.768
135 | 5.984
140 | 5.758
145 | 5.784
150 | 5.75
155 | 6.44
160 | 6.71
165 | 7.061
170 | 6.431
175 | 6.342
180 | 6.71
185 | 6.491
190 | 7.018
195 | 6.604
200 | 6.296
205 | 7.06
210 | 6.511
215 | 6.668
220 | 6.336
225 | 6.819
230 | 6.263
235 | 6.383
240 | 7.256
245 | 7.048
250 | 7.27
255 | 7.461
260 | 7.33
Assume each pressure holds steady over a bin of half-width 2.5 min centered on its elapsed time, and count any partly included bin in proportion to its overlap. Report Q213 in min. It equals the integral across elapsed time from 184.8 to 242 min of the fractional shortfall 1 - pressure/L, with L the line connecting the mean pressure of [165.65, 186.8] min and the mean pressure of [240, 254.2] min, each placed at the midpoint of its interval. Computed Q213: 2.05 min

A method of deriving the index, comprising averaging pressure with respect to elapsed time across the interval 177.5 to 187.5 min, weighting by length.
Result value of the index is 6.6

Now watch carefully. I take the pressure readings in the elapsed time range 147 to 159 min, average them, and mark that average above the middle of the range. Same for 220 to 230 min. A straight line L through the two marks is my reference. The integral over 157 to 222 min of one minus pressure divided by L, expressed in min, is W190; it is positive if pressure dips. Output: -2.8 min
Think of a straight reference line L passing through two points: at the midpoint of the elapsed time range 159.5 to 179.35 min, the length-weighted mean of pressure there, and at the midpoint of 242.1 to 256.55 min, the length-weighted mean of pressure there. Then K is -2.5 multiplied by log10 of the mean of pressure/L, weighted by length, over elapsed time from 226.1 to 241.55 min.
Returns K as 0.08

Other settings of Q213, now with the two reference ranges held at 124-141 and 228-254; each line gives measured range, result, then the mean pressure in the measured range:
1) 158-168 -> -1.1 min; 6.87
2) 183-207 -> -0.8 min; 6.69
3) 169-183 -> -0.5 min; 6.5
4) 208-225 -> 0.3 min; 6.55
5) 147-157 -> 0.0 min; 6.06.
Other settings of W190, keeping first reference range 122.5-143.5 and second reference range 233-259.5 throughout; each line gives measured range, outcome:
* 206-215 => 0.11 min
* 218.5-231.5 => 0.73 min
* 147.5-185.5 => -1.44 min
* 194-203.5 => 0.16 min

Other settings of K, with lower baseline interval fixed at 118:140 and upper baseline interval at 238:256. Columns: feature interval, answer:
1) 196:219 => 0.04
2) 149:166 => -0.03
